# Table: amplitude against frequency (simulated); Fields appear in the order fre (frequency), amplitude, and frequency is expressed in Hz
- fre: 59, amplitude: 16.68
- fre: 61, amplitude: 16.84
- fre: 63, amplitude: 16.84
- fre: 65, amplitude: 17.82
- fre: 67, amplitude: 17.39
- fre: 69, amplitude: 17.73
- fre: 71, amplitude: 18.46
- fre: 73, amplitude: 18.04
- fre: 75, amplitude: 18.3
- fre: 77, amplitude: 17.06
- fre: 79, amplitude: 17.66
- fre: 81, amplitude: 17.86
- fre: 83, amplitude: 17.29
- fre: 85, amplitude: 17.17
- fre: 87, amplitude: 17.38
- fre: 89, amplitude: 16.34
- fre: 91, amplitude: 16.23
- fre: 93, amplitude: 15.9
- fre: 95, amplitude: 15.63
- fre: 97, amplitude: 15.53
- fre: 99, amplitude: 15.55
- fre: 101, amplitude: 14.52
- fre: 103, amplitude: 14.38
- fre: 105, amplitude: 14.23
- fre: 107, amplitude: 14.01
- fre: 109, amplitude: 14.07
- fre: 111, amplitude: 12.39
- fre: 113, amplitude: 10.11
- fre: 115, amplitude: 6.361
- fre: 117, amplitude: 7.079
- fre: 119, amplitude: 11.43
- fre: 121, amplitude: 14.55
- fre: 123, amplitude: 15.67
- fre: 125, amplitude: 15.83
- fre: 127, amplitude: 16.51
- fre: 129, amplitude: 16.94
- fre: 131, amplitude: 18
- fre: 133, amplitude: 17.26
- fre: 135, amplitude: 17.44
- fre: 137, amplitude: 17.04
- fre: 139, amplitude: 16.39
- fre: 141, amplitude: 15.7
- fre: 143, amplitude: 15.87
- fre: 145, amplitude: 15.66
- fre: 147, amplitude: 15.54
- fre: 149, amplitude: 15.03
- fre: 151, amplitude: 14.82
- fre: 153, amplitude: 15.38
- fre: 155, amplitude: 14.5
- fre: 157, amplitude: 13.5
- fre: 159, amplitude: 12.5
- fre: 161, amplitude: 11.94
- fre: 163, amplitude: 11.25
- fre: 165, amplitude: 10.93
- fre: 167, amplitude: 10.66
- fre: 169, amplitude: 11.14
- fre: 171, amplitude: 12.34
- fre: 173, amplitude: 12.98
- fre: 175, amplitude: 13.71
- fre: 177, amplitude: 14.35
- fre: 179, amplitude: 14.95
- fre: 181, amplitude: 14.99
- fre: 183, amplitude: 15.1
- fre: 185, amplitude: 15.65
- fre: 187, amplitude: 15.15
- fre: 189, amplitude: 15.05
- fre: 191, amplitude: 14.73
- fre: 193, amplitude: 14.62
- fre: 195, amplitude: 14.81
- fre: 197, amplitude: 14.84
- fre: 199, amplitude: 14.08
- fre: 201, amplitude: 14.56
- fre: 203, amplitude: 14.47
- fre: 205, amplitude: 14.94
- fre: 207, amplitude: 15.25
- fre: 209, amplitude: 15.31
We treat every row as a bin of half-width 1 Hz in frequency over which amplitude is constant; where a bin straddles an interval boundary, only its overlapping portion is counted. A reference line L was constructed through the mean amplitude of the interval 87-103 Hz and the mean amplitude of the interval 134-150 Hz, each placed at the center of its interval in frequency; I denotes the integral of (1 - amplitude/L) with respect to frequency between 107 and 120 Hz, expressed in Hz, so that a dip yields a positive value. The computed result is 4.4 Hz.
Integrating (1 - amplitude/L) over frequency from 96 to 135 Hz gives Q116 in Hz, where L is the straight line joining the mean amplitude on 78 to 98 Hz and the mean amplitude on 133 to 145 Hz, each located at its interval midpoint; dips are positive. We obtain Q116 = 6.1 Hz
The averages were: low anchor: 16.7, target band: 14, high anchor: 16.5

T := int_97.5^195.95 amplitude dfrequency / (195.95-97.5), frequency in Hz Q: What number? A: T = 14.1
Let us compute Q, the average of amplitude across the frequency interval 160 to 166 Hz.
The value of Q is 11.4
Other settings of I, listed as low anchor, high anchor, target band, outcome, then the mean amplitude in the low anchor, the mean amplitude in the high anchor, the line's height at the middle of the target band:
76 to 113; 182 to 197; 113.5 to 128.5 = 2.8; 15.6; 15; 15.4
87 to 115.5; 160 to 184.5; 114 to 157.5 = -4.2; 14.2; 12.9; 13.6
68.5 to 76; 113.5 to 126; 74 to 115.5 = -0.1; 18.2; 11.8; 15.1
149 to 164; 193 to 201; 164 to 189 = 0.9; 13.5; 14.6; 14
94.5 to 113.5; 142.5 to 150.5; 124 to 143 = -2.1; 14.1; 15.5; 15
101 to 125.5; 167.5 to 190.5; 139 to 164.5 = -1.7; 12.5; 14.1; 13.4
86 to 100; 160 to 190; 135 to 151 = -1.7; 16.1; 13.3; 14.4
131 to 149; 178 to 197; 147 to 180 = 5.3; 16.4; 15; 15.7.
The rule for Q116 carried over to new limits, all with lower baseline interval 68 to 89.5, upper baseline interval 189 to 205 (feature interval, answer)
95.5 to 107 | 1.5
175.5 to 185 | 0.1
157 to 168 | 2.7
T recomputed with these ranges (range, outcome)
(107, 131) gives 13.1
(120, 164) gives 15.3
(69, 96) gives 17.2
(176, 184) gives 14.8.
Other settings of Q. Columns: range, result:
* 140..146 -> 15.7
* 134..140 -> 17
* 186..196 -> 14.9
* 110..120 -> 9.47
